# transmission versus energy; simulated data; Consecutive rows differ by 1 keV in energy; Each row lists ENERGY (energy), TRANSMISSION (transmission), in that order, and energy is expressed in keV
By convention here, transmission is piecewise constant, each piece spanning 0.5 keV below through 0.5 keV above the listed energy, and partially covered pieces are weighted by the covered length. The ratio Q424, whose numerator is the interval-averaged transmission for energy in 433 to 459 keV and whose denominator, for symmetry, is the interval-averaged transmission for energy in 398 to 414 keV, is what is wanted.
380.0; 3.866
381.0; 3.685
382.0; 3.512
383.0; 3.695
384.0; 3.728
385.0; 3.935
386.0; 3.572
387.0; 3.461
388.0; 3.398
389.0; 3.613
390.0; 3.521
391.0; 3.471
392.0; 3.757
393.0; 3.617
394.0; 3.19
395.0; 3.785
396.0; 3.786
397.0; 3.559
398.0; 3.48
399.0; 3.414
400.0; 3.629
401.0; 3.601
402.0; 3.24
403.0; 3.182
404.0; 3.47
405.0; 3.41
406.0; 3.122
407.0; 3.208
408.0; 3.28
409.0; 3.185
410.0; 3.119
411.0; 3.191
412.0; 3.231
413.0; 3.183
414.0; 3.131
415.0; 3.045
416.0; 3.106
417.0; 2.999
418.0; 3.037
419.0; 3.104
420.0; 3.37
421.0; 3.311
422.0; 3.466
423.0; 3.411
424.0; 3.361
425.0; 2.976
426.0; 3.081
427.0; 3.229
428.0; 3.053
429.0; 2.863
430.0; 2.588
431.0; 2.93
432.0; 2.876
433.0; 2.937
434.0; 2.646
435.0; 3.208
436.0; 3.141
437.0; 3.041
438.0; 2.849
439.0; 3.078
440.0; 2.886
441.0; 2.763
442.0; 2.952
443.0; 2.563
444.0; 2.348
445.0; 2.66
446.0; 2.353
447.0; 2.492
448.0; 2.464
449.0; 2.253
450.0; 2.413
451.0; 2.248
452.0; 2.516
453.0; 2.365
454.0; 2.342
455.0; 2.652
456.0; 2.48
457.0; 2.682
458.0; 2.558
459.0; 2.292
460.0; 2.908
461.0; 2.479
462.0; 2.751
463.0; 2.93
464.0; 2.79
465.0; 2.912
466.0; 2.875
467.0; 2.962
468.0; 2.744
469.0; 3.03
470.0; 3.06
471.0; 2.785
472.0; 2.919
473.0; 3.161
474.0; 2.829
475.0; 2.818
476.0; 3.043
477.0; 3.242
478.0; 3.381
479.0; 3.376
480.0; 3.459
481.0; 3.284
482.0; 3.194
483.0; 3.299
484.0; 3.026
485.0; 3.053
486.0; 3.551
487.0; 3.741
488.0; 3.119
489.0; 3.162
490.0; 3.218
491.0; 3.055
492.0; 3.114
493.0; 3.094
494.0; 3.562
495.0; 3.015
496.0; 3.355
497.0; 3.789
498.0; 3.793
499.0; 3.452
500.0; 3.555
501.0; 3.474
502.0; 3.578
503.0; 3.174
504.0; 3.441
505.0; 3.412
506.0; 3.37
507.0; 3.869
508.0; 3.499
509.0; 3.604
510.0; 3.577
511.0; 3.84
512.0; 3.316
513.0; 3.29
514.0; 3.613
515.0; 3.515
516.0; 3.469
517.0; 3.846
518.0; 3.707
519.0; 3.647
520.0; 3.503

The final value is 0.8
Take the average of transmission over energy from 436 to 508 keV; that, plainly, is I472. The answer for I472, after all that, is 3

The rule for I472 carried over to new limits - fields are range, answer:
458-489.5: 3.03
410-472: 2.85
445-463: 2.5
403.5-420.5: 3.19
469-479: 3.04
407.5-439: 3.09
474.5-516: 3.37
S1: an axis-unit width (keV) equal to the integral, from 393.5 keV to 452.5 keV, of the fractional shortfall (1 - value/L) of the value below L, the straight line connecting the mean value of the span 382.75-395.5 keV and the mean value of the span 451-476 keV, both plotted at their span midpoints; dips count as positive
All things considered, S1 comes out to 3.0 keV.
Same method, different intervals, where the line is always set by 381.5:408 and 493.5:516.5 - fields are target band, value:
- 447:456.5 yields 2.9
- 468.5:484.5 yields 1.8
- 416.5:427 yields 0.9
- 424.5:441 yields 2.6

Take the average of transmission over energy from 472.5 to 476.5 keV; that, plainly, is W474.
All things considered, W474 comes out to 2.96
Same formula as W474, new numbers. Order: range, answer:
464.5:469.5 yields 2.9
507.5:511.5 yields 3.63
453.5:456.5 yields 2.49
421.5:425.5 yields 3.3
